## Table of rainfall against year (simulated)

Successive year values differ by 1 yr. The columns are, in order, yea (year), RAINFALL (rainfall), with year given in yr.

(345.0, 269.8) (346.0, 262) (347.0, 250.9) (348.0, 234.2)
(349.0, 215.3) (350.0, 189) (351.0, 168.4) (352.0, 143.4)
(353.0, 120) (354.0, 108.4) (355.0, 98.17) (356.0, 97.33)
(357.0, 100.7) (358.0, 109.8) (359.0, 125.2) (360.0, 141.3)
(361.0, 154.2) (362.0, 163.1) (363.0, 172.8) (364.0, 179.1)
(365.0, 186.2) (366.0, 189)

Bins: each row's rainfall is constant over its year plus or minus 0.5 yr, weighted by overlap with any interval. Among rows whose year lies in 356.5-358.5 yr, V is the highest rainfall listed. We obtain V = 109.8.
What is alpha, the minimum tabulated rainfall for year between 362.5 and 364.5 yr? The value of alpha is 172.8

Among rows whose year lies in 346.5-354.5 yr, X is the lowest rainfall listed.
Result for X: 108.4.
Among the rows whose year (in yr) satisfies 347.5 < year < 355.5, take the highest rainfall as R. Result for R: 234.2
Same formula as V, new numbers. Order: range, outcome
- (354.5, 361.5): 154.2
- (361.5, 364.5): 179.1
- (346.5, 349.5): 250.9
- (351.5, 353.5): 143.4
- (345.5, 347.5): 262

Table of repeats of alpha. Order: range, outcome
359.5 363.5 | 141.3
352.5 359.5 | 97.33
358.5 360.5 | 125.2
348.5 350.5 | 189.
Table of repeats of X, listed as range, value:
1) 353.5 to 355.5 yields 98.17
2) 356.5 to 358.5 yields 100.7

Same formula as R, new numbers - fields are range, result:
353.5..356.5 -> 108.4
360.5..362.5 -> 163.1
